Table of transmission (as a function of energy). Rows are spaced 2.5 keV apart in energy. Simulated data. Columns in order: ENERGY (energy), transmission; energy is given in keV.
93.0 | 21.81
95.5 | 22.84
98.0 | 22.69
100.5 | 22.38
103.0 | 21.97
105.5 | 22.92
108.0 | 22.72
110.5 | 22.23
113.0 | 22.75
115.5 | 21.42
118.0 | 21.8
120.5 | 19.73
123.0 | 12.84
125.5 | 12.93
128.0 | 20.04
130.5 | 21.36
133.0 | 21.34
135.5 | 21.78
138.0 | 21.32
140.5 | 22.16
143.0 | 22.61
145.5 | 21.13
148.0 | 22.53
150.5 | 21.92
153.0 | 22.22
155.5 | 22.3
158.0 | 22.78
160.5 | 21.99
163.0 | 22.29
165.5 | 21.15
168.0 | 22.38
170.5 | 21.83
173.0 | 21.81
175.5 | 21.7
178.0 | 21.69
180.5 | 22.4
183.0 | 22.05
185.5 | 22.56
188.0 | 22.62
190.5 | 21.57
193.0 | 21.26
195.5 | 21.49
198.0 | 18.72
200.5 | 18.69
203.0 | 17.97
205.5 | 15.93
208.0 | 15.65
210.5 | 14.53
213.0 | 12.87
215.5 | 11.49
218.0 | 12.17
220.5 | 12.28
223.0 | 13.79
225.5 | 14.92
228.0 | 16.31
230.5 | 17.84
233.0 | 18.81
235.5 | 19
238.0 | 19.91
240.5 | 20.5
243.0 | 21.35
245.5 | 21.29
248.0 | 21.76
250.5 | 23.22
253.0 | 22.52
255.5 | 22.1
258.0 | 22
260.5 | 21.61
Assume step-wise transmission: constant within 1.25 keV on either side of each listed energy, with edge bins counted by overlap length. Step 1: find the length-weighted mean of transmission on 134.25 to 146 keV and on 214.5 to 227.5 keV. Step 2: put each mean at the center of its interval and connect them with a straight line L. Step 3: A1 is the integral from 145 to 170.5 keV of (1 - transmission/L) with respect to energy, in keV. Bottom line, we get -2.8 keV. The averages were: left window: 21.8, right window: 13.2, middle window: 22.1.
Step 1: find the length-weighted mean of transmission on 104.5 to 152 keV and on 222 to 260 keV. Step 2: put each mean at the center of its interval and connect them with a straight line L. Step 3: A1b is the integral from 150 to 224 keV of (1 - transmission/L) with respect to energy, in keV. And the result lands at 3.3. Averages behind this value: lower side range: 20.8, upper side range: 19.8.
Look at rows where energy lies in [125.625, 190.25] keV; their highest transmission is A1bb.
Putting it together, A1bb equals 22.78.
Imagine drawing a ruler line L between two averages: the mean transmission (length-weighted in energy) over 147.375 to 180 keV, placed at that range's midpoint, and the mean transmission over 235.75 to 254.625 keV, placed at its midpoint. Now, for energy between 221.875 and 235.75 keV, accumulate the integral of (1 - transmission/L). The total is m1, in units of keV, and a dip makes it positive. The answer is 3.1 keV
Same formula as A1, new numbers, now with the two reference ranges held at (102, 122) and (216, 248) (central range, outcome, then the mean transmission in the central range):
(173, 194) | -3.07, 22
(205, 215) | 2.08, 14.4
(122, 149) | 1.12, 20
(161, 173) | -1.28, 21.9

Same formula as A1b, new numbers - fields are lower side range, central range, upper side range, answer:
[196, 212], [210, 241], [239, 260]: 6.0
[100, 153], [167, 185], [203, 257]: -2.5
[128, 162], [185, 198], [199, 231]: -3.2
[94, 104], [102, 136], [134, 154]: 2.9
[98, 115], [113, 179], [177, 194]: 3.5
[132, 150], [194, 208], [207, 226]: -3.0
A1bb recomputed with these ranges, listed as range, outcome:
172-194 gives 22.62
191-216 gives 21.49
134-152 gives 22.61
